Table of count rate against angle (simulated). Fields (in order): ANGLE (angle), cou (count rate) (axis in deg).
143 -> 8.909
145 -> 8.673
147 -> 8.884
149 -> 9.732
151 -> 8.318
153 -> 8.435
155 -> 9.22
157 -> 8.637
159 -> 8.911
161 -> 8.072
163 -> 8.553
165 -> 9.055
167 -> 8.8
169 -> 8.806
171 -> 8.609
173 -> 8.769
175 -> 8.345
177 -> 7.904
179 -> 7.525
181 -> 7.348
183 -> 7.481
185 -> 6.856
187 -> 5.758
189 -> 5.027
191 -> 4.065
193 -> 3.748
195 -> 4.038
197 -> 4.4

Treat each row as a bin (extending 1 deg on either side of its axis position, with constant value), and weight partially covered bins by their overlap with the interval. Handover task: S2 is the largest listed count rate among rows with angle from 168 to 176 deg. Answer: 8.806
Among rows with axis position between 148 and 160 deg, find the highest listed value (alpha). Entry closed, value 9.732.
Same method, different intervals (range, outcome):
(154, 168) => 9.22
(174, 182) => 8.345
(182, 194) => 7.481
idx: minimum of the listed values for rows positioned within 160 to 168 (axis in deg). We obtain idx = 8.072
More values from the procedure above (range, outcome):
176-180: 7.525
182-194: 3.748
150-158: 8.318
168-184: 7.348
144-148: 8.673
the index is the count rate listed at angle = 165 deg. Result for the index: 9.055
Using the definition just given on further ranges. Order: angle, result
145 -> 8.673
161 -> 8.072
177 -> 7.904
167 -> 8.8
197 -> 4.4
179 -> 7.525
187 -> 5.758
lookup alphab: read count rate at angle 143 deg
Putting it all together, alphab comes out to 8.909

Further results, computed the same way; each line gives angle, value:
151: 8.318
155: 9.22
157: 8.637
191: 4.065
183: 7.481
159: 8.911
